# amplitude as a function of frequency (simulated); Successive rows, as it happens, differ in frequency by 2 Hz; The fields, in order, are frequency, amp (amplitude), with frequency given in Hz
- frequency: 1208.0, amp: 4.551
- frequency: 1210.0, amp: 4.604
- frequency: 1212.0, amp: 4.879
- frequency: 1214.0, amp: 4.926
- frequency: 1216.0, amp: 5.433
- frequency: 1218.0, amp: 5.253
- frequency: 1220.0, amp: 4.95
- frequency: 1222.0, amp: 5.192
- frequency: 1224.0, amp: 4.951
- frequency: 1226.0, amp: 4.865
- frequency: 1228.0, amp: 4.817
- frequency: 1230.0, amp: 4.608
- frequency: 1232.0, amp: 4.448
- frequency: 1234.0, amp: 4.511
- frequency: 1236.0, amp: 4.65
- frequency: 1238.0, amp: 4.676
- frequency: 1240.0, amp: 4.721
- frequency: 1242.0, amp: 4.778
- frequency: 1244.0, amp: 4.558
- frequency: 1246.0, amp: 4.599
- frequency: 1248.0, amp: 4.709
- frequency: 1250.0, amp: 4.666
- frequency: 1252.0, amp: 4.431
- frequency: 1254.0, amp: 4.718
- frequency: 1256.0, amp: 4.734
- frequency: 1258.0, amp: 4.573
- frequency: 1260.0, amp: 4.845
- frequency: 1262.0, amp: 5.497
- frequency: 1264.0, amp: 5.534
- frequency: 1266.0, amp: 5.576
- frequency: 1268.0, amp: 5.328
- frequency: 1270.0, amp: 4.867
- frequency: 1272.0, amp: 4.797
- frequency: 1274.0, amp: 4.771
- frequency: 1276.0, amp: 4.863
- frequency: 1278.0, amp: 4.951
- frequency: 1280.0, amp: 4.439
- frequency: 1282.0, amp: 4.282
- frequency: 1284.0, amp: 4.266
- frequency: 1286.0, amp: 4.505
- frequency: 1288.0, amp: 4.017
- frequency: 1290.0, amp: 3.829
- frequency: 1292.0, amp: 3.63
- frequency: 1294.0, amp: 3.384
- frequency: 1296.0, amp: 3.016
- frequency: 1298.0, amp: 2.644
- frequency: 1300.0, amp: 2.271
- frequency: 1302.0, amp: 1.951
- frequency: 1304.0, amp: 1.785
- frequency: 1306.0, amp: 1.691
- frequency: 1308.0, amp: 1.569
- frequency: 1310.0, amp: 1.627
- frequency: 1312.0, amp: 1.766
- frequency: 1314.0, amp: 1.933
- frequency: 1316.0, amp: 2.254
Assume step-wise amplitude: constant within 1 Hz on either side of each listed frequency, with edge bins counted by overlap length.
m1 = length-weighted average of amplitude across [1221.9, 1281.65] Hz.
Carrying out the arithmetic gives 4.81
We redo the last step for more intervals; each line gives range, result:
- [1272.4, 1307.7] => 3.53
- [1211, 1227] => 5.06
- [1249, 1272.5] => 4.97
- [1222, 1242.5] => 4.72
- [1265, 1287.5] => 4.77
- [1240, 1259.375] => 4.65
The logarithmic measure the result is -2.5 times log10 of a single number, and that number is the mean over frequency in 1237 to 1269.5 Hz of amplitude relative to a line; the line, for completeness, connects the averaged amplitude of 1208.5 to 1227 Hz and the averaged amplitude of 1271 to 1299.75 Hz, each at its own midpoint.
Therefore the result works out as -0.09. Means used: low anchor 4.99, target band 4.87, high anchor 4.05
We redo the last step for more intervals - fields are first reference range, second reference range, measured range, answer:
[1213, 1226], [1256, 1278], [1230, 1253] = 0.10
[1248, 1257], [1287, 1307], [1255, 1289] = -0.25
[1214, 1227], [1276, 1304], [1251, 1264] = -0.13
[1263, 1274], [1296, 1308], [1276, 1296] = -0.16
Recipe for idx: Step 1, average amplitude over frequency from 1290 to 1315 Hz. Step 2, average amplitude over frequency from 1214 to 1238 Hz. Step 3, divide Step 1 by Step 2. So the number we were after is 0.5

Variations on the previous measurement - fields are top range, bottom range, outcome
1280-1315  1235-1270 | 0.59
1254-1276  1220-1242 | 1.06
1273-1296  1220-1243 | 0.89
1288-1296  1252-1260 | 0.77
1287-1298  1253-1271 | 0.69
